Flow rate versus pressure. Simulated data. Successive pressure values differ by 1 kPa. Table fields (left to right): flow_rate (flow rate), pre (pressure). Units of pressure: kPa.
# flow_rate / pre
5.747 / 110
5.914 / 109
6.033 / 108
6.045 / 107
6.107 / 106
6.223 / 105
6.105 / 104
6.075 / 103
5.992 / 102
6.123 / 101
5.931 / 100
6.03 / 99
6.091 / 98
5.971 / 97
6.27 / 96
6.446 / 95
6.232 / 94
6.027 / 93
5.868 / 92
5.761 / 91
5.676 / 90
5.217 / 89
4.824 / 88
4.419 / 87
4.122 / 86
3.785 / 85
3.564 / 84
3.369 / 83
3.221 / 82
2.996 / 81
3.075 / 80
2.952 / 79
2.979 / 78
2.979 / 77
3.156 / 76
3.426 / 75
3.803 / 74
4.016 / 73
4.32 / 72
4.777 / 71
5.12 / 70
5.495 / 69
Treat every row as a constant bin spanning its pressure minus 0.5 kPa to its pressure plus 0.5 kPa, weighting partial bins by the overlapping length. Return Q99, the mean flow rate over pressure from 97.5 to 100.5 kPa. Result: 6.02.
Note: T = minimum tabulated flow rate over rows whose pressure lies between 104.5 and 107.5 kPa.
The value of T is 6.045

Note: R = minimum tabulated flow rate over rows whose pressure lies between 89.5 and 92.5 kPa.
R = 5.676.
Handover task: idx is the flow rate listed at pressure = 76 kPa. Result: 3.156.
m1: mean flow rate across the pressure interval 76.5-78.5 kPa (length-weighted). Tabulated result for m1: 2.98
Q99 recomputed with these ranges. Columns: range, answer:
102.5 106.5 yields 6.13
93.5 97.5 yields 6.23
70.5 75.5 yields 4.07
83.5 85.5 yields 3.67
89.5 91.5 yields 5.72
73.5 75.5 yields 3.61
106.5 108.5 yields 6.04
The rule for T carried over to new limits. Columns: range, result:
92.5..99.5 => 5.971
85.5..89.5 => 4.122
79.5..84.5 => 2.996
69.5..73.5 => 4.016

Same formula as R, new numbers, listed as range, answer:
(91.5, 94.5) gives 5.868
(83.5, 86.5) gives 3.564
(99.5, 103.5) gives 5.931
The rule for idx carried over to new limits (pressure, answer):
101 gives 6.123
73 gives 4.016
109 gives 5.914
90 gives 5.676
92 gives 5.868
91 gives 5.761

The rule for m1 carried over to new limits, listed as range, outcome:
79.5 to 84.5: 3.25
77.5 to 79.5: 2.97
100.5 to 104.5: 6.07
